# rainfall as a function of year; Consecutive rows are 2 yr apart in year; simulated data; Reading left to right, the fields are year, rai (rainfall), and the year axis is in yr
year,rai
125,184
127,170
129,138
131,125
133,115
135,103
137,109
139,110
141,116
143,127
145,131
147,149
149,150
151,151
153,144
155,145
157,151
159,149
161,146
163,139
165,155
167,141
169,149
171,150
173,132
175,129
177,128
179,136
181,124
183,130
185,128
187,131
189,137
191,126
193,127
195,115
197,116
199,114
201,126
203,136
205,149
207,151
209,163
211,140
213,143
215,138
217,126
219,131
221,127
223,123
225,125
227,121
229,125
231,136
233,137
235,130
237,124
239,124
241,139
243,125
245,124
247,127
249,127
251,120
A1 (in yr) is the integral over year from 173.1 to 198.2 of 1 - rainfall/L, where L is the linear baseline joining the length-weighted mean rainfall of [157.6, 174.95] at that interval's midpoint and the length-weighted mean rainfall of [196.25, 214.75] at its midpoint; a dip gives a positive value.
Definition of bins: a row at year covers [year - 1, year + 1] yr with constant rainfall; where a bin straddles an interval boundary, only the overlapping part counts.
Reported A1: 2.5 yr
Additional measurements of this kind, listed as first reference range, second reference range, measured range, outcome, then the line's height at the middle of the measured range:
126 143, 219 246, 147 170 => -4.21 yr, 125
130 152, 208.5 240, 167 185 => -0.90 yr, 128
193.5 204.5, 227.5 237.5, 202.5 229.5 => -1.98 yr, 127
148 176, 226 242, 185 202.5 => 1.73 yr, 138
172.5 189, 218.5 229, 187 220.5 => -1.60 yr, 127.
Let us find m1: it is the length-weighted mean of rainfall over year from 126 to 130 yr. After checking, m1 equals 154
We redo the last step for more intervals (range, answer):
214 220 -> 132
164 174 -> 145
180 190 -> 130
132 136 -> 109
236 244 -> 128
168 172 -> 150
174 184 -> 129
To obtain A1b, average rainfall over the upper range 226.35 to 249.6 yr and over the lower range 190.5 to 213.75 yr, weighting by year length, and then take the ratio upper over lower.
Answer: 1.0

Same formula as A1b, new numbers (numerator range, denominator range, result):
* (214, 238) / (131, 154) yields 1.01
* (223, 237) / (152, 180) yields 0.90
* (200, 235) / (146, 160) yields 0.91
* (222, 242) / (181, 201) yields 1.03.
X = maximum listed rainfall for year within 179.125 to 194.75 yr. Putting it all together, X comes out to 137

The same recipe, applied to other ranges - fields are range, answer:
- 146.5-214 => 163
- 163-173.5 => 155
